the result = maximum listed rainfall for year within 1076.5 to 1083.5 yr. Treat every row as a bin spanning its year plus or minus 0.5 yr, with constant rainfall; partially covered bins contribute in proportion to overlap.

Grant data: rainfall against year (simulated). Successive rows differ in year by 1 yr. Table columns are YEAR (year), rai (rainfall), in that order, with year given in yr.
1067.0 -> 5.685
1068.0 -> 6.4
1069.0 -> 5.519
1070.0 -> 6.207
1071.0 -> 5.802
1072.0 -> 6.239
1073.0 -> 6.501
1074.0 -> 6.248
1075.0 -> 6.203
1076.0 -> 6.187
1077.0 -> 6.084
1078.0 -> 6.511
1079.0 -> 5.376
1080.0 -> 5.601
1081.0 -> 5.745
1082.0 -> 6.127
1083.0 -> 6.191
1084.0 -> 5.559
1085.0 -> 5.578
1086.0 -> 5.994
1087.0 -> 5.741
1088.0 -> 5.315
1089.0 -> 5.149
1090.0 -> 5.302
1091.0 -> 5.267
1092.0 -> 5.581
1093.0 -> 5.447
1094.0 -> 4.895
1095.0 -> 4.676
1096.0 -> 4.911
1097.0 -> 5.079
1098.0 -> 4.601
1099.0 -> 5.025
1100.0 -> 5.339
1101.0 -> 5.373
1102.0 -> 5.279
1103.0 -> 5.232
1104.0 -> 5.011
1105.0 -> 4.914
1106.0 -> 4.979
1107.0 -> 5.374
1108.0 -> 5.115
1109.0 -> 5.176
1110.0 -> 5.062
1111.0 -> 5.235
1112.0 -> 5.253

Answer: 6.511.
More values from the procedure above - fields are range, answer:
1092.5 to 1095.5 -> 5.447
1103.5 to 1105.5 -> 5.011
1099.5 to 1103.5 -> 5.373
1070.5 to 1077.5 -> 6.501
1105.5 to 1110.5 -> 5.374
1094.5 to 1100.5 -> 5.339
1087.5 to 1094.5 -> 5.581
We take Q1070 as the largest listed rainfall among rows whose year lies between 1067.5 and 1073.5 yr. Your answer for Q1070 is 6.501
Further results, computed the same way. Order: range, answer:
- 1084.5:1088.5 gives 5.994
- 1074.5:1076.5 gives 6.203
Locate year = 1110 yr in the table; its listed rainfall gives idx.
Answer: 5.062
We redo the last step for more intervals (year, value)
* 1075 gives 6.203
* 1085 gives 5.578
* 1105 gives 4.914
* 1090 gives 5.302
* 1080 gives 5.601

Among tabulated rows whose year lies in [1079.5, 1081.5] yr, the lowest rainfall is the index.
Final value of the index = 5.601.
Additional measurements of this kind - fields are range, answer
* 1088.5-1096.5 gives 4.676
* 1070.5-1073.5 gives 5.802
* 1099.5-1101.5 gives 5.339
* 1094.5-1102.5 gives 4.601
